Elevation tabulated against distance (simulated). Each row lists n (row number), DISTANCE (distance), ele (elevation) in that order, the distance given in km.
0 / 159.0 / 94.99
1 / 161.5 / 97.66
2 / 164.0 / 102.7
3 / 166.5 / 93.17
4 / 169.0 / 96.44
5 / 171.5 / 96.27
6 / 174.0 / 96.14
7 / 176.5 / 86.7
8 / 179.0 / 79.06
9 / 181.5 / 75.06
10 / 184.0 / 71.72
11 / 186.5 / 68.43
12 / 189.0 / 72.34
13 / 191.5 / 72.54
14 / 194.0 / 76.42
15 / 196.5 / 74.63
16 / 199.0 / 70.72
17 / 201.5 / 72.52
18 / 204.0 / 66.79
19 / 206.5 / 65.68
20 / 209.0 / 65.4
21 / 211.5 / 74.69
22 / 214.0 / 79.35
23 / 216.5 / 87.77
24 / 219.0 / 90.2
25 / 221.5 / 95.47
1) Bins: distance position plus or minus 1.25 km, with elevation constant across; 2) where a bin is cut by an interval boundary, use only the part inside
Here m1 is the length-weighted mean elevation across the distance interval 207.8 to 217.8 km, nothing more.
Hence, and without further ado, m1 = 76.9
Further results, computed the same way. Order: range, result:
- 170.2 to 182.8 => 86.6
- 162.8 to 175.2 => 96.9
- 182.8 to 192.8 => 71.3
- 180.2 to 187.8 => 71.8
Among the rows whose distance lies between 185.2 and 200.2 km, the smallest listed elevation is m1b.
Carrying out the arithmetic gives 68.43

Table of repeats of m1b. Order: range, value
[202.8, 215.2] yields 65.4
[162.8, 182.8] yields 75.06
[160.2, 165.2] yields 97.66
